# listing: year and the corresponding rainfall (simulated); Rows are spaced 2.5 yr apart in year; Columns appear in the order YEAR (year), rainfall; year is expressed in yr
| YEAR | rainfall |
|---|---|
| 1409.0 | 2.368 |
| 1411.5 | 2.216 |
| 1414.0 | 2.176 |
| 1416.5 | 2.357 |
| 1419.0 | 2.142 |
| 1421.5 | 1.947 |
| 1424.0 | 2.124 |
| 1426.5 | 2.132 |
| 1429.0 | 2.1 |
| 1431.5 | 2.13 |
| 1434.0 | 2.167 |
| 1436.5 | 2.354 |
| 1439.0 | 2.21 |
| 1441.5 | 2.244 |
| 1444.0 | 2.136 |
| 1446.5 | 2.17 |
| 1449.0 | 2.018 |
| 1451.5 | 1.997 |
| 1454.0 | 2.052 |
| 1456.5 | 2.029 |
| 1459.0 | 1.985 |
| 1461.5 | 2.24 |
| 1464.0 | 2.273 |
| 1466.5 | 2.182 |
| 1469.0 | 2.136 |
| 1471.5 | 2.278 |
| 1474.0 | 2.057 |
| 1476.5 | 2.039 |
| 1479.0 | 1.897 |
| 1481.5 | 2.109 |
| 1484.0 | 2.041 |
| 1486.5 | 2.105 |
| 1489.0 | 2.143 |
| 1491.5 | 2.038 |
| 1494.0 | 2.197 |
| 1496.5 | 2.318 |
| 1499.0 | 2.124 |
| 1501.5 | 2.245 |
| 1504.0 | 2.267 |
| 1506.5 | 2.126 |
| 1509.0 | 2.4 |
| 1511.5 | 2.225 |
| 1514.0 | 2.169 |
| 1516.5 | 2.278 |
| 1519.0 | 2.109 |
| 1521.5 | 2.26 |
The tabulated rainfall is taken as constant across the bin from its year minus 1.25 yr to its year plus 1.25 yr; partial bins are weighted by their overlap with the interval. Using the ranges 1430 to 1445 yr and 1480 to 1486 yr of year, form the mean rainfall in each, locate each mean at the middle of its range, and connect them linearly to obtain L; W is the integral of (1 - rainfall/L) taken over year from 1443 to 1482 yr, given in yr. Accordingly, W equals 0.59 yr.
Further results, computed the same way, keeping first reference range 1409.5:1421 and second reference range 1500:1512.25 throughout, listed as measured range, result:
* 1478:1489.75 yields 0.96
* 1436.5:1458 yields 1.03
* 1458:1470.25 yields 0.37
